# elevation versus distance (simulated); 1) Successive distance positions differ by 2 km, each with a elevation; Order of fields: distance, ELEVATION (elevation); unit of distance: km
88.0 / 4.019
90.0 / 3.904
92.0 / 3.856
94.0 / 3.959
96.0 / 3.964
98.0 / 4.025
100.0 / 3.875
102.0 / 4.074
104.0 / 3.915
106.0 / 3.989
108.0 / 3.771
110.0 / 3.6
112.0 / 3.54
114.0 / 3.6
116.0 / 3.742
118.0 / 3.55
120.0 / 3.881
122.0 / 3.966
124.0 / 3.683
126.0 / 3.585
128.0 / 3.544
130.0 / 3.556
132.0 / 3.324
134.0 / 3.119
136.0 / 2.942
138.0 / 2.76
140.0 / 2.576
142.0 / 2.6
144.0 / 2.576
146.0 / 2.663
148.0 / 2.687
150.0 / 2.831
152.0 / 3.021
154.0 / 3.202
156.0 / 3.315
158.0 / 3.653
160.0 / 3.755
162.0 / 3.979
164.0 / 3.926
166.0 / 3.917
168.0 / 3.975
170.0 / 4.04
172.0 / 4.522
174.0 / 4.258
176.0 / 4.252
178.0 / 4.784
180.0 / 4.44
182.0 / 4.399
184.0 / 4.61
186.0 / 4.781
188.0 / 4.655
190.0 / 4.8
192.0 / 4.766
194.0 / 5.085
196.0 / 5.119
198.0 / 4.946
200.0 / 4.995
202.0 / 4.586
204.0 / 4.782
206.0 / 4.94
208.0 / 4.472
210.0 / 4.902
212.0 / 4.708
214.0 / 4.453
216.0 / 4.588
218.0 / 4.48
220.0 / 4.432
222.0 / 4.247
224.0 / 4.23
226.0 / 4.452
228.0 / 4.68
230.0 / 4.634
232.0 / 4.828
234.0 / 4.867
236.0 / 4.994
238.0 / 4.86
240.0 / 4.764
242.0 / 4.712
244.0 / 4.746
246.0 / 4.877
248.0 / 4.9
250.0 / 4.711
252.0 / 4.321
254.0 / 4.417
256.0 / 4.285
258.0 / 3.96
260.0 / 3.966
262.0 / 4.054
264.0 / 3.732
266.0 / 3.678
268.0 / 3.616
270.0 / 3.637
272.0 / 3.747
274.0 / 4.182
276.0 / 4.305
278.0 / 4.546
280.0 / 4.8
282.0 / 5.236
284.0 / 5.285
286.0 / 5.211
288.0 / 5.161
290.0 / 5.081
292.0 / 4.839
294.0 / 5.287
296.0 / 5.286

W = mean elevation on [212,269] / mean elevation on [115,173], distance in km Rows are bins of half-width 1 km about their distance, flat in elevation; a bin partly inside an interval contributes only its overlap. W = 1.31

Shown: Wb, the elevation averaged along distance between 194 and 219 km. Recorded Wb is 4.76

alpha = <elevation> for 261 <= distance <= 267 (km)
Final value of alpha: 3.82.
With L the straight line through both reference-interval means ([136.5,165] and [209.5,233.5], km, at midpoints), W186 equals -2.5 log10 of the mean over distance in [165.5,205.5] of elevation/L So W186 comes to -0.20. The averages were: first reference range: 3.11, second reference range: 4.55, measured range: 4.6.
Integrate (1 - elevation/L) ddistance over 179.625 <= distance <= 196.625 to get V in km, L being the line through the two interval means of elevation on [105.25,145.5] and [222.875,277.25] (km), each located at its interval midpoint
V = -3.8 km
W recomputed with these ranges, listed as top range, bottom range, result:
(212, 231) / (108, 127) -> 1.21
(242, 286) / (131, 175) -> 1.30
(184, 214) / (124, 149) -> 1.59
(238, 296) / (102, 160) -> 1.35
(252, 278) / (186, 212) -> 0.83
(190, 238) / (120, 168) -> 1.43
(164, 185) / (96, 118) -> 1.13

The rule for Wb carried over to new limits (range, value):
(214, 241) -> 4.61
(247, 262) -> 4.34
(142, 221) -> 4.19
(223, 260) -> 4.61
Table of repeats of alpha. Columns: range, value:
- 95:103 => 3.98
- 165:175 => 4.14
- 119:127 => 3.78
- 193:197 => 5.1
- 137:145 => 2.63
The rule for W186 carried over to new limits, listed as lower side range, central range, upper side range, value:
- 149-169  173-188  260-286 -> -0.22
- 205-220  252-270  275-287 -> 0.21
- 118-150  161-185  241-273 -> -0.21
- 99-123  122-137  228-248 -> 0.15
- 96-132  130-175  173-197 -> 0.26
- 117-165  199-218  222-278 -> -0.19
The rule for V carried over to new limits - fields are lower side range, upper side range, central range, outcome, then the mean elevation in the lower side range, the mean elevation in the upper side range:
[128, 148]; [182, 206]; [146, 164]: 1.1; 2.92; 4.82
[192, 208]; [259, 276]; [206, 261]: -2.7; 4.88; 3.85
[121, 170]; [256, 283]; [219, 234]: -2.7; 3.31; 4.12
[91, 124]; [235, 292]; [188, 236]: -4.8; 3.83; 4.5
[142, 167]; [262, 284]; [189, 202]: -4.8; 3.27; 4.2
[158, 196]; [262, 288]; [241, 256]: -1.0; 4.39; 4.35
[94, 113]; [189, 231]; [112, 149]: 7.4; 3.87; 4.68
